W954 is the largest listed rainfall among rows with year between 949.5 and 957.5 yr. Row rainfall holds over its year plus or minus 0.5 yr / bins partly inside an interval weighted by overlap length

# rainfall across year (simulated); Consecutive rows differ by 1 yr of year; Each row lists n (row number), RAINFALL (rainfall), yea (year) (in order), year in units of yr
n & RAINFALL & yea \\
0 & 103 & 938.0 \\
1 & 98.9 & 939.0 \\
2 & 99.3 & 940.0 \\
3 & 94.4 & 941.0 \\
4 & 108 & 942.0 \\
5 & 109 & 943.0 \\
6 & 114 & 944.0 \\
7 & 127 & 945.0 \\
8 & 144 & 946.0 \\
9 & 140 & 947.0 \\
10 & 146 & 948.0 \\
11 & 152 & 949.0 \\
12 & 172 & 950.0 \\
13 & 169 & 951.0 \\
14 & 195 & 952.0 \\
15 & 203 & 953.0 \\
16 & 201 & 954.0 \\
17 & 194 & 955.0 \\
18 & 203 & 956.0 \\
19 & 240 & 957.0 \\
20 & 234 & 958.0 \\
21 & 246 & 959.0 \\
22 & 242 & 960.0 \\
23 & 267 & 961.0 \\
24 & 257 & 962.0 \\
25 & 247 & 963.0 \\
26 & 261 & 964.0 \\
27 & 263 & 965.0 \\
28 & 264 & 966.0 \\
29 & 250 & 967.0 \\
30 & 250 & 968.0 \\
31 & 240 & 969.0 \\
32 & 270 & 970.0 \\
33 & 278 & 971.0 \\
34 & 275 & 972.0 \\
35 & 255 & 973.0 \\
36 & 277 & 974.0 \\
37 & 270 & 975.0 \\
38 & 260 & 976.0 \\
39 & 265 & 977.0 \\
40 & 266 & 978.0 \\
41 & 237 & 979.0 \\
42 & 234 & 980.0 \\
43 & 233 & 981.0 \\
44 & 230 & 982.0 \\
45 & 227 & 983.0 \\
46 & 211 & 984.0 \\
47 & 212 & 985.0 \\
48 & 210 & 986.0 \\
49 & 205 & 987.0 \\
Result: 240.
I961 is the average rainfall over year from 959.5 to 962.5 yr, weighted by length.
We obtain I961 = 255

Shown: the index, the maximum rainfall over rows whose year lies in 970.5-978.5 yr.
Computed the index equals 278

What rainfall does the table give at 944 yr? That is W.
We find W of 114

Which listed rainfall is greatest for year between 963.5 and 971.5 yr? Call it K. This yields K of 278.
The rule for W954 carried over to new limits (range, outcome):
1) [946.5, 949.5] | 152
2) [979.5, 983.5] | 234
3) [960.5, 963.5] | 267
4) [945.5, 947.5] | 144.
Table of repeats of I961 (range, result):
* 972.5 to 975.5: 267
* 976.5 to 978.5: 266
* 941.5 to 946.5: 120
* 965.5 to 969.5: 251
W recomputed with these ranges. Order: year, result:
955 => 194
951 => 169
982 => 230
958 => 234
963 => 247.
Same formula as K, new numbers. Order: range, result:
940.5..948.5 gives 146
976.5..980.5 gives 266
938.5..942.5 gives 108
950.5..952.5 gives 195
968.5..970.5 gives 270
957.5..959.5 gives 246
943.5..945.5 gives 127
